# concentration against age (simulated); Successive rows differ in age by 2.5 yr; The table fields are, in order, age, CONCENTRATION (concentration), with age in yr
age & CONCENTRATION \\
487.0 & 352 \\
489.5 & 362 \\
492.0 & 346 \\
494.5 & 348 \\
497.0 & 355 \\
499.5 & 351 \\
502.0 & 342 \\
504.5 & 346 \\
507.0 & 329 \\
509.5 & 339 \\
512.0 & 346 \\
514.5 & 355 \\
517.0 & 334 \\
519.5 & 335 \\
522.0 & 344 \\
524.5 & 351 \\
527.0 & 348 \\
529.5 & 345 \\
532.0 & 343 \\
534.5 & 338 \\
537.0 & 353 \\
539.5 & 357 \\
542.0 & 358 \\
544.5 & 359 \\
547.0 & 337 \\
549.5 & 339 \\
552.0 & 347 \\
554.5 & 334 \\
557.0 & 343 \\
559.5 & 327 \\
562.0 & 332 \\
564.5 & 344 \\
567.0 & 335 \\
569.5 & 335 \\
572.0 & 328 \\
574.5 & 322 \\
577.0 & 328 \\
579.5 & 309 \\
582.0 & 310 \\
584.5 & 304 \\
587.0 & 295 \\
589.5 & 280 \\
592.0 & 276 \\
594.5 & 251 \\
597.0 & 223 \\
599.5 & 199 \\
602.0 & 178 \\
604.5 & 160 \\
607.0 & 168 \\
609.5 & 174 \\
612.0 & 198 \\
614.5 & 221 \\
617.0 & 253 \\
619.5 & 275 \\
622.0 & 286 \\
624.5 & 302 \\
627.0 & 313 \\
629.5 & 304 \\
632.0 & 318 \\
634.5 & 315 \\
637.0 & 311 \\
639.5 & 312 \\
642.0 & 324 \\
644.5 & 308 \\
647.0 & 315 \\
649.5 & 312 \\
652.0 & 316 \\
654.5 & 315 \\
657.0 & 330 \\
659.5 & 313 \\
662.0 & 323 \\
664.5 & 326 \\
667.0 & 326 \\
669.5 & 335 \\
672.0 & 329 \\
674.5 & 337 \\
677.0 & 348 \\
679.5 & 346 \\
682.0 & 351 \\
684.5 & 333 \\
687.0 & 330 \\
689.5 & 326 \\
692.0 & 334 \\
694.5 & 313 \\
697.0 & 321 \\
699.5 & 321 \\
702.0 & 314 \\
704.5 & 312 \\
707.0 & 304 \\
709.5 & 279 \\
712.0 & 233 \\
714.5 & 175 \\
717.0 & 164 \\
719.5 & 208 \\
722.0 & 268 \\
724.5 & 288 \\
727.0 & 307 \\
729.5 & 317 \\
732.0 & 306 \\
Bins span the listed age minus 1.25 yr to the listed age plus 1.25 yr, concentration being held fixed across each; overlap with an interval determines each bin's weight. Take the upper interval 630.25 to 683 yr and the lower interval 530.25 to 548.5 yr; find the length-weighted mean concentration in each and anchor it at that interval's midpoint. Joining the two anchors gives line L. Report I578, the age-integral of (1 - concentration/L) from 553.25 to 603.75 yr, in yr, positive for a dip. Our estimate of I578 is 6.6 yr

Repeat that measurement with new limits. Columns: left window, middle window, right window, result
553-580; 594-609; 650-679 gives 6.2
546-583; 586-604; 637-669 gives 4.8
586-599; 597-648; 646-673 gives 5.2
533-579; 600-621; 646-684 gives 8.1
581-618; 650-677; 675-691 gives -1.0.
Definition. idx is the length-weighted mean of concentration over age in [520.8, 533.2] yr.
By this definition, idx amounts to 346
